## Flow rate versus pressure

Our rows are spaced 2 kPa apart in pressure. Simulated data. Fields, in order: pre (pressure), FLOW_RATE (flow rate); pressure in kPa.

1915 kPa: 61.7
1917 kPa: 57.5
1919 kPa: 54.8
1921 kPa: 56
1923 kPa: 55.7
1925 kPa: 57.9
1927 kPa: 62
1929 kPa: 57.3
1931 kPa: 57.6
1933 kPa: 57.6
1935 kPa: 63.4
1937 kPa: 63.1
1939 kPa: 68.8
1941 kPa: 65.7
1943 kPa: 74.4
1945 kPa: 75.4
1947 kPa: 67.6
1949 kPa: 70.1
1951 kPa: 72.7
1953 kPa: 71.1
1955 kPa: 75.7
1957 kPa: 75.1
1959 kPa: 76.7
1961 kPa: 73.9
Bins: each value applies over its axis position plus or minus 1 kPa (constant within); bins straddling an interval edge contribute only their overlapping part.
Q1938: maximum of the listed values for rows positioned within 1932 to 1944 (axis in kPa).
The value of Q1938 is 74.4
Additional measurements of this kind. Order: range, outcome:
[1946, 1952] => 72.7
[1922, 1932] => 62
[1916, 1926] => 57.9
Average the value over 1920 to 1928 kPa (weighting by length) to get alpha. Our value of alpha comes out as 57.9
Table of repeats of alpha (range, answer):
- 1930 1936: 59.5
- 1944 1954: 71.4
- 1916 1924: 56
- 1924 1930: 59.1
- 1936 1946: 69.5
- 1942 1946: 74.9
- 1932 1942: 63.7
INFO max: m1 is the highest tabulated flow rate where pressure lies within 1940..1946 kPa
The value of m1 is 75.4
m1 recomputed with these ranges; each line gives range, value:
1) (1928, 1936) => 63.4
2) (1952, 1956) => 75.7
